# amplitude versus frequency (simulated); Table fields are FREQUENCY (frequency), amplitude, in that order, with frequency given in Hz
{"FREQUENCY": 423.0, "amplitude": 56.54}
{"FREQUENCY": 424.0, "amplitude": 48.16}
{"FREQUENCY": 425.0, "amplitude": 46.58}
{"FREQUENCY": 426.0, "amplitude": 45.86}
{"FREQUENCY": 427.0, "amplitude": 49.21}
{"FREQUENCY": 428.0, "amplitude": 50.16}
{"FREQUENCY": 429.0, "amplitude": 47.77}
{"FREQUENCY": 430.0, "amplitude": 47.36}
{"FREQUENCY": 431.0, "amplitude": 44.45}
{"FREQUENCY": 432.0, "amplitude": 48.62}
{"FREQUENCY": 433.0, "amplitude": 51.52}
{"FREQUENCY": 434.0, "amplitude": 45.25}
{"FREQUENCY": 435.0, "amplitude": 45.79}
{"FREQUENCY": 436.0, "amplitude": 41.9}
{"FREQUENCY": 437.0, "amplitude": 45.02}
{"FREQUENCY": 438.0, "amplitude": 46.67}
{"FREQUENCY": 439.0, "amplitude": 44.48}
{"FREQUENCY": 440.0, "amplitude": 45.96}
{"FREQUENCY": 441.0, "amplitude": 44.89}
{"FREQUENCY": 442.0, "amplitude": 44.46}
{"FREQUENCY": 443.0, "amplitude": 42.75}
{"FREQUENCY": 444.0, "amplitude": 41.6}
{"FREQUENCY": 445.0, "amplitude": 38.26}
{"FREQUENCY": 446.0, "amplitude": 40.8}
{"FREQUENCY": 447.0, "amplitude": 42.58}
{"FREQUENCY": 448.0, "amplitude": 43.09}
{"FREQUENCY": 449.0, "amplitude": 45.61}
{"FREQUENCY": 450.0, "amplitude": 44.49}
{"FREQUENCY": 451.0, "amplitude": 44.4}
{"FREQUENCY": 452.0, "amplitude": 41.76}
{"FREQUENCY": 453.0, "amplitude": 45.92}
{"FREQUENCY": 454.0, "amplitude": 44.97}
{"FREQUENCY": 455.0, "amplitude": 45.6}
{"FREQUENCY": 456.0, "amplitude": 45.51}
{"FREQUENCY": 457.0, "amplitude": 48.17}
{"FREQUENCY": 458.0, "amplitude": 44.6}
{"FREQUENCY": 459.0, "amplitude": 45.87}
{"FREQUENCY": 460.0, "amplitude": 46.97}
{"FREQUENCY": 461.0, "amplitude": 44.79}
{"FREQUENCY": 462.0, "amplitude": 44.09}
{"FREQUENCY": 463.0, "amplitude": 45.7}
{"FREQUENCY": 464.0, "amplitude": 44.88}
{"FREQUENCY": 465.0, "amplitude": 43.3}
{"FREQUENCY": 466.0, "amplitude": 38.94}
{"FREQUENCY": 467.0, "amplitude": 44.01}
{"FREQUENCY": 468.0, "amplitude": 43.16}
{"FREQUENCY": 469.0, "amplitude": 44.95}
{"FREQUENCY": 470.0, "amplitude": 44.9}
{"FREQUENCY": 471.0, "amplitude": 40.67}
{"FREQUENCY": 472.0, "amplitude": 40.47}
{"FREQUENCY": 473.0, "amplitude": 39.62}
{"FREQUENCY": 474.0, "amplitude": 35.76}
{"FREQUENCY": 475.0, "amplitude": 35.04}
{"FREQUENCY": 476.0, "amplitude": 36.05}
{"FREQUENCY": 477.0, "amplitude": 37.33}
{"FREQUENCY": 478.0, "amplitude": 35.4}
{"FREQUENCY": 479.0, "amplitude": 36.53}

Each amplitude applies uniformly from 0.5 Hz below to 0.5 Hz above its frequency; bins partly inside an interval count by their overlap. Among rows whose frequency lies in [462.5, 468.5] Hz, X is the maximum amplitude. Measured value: 45.7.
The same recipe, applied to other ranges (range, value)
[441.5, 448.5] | 44.46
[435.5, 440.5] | 46.67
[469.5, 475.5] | 44.9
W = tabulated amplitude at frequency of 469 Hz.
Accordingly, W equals 44.95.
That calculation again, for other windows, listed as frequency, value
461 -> 44.79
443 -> 42.75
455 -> 45.6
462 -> 44.09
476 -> 36.05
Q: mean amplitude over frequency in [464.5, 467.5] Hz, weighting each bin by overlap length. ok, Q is 42.1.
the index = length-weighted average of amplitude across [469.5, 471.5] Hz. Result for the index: 42.8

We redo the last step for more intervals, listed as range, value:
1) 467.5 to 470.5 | 44.3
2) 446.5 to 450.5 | 43.9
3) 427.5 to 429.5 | 49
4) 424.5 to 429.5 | 47.9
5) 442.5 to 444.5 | 42.2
